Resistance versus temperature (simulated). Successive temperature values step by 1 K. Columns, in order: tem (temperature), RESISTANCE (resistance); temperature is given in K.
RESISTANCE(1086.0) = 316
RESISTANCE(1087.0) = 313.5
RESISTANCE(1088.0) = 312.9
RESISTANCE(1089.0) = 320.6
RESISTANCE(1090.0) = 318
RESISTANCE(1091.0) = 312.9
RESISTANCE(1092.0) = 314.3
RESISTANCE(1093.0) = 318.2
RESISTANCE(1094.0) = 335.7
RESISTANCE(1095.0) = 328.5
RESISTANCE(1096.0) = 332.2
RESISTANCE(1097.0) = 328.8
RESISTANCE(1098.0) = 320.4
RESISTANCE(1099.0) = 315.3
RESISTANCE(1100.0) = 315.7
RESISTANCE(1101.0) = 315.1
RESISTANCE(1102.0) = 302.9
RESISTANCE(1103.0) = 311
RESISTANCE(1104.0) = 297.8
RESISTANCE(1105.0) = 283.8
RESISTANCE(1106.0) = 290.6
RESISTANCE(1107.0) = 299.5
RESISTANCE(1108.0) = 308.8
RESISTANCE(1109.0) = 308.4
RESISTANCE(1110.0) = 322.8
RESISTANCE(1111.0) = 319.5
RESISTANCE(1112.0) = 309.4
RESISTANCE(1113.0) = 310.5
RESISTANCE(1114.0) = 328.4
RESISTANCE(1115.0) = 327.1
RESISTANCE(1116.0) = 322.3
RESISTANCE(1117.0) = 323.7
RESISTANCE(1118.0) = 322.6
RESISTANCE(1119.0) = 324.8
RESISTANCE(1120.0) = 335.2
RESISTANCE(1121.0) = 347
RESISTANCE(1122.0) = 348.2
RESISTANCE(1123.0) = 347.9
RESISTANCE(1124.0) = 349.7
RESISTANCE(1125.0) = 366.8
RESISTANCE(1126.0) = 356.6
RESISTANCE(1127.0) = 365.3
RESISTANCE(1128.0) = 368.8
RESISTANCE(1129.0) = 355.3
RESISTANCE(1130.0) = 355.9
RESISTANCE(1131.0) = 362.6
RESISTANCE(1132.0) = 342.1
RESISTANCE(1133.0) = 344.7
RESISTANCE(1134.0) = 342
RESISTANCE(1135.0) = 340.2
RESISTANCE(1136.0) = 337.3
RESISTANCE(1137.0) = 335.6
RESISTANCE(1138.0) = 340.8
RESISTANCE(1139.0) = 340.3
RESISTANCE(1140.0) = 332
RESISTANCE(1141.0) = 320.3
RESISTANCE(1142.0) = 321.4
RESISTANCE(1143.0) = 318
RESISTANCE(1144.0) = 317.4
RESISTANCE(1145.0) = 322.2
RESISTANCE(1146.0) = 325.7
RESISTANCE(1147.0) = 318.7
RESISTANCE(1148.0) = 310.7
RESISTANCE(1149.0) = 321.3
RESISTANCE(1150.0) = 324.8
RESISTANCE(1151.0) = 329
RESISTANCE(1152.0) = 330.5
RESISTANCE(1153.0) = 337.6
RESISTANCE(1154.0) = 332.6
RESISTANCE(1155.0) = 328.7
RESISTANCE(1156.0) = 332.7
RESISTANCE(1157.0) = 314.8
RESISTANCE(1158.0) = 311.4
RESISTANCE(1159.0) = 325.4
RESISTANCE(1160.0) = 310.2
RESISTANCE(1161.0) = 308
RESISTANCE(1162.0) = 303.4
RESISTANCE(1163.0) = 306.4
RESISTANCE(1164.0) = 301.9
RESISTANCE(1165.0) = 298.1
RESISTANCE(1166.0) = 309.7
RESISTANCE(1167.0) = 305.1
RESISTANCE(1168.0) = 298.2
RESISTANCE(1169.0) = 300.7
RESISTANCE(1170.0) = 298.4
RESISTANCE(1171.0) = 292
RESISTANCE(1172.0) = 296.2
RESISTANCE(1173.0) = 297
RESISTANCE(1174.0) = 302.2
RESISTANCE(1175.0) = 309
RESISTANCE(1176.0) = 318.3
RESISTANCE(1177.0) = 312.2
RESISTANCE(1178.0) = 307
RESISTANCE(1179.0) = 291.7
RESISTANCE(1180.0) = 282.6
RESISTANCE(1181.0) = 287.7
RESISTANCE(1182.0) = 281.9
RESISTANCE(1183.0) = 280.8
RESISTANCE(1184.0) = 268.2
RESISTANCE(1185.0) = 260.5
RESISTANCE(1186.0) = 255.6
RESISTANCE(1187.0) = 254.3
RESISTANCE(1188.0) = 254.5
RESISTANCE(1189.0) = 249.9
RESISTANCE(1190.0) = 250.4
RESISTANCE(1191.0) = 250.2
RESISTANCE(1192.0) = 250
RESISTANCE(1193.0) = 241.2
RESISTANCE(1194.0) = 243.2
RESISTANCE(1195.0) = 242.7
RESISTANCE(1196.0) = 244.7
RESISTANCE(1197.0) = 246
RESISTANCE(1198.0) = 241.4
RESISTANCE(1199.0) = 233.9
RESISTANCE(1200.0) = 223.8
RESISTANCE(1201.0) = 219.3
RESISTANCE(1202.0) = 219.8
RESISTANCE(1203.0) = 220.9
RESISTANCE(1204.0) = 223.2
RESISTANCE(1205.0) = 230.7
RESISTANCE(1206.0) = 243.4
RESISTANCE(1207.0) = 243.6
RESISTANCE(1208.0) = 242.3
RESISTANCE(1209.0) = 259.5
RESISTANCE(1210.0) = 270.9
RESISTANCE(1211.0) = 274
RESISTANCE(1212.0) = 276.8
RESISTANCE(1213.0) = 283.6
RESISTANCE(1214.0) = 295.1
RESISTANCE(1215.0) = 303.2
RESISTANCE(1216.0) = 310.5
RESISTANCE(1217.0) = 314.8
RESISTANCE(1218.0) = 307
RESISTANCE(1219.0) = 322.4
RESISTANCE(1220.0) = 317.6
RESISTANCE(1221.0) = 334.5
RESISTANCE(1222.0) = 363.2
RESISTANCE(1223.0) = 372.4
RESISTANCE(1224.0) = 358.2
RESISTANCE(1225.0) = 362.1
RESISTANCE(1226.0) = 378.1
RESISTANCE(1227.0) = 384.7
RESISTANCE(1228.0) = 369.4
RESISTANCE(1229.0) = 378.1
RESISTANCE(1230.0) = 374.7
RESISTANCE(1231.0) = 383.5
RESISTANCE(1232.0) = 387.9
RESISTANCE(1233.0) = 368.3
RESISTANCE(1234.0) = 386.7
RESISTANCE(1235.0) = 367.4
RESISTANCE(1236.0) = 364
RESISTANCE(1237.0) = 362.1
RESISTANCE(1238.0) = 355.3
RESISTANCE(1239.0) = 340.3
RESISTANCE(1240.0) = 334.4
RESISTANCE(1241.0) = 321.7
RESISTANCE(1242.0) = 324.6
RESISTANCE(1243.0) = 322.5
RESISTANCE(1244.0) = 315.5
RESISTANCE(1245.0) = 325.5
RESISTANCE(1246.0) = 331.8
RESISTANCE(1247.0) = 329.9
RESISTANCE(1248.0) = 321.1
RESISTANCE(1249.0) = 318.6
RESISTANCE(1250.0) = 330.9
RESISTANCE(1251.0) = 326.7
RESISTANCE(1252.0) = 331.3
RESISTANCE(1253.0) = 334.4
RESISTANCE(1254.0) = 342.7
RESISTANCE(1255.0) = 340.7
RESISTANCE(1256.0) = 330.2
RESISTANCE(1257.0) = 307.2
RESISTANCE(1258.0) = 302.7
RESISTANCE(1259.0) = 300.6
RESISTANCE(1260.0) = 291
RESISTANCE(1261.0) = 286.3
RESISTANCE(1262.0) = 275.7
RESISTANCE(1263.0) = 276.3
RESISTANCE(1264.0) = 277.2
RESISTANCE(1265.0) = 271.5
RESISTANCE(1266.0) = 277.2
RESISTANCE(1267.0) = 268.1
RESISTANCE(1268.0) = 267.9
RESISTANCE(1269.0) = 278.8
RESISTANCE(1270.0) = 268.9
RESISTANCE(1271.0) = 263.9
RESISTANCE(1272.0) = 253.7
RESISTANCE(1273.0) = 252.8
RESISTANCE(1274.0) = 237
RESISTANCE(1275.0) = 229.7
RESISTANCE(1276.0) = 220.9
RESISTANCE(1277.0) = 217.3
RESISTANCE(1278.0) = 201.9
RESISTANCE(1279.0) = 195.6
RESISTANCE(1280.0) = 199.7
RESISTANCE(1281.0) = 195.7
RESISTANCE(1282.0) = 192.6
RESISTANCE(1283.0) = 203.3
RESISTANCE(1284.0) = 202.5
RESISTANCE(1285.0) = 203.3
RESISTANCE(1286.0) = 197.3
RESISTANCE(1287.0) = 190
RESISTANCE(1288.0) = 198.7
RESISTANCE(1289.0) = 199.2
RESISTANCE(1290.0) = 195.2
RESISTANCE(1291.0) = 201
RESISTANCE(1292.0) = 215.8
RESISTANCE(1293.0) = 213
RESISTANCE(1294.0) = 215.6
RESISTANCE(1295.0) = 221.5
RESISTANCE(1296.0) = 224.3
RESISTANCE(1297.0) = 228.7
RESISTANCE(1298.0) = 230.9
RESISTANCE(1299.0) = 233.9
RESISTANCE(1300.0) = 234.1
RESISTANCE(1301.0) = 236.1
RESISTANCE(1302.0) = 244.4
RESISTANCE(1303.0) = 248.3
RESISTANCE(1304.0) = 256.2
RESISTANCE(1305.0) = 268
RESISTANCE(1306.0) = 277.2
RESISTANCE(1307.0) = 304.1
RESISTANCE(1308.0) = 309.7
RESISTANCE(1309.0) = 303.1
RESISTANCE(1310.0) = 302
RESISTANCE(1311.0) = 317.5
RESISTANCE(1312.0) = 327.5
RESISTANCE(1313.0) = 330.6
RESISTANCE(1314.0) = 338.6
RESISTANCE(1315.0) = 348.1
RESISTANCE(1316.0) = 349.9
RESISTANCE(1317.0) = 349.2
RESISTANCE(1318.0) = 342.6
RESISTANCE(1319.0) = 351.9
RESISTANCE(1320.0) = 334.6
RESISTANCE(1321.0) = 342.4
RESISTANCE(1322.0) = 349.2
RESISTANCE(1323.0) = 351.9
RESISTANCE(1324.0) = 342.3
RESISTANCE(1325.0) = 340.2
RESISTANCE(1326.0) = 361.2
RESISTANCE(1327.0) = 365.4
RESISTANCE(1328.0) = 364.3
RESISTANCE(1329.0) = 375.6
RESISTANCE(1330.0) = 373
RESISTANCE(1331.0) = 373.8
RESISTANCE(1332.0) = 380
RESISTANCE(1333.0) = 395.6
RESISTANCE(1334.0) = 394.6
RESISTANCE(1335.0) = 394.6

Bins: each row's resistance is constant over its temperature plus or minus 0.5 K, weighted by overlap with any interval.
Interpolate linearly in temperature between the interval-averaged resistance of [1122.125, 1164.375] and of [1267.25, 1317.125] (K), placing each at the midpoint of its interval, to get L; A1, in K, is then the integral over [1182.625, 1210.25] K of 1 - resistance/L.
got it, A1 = 5.2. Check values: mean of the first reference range 333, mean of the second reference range 247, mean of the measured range 245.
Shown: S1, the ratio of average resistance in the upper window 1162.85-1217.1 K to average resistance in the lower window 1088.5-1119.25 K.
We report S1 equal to 0.9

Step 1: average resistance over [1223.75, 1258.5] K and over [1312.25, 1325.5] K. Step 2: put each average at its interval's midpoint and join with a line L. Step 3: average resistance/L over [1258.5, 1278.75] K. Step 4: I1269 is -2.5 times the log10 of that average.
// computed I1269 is 0.31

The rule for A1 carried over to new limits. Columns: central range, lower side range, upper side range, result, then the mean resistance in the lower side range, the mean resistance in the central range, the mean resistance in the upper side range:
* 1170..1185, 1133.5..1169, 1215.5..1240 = 1.8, 321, 294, 356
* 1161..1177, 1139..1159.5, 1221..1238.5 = 1.6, 324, 303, 370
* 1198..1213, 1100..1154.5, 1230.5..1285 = 3.2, 329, 243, 294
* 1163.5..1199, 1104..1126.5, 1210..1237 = 6.2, 325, 277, 343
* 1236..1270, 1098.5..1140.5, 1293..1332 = 0.1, 330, 313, 307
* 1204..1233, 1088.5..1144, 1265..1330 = -2.4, 328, 319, 269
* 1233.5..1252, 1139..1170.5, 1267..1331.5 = -3.1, 317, 338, 271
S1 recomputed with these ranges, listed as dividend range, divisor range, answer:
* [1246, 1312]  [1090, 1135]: 0.79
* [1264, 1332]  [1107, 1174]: 0.84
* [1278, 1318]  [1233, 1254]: 0.74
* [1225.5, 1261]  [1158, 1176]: 1.12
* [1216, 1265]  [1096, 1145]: 1.02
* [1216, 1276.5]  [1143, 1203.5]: 1.11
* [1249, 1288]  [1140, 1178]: 0.83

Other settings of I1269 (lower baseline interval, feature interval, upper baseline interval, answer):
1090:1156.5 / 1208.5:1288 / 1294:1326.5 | 0.03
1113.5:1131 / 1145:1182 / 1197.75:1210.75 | -0.07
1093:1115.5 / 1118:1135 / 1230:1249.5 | -0.10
